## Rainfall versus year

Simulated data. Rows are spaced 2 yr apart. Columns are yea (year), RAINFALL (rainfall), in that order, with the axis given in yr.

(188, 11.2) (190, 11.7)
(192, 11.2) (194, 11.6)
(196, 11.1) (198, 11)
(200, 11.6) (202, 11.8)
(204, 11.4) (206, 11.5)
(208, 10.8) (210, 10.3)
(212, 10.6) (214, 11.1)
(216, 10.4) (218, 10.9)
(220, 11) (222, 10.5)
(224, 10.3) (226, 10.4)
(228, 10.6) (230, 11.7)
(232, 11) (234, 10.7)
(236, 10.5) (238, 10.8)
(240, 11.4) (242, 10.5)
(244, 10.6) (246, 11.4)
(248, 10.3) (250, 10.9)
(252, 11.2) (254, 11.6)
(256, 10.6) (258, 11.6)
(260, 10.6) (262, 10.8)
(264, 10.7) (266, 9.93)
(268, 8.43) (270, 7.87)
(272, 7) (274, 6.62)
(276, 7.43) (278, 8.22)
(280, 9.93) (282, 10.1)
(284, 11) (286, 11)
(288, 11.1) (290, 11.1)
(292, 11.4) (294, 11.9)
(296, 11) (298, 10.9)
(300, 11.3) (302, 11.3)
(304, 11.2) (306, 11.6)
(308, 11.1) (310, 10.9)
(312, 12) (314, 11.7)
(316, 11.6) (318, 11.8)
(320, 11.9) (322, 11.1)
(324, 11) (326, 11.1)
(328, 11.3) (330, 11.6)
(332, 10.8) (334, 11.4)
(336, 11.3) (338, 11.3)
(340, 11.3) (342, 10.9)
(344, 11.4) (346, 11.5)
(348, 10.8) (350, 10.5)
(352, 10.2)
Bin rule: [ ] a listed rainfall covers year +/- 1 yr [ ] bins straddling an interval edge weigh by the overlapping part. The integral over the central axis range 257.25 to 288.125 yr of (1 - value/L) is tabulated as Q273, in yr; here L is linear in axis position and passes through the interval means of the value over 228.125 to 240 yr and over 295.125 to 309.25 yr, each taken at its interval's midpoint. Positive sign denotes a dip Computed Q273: 4.5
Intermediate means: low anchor 11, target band 9.46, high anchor 11.2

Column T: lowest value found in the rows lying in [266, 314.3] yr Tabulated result 6.62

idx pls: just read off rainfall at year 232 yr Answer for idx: 11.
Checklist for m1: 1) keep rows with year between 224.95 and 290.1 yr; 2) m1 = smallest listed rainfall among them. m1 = 6.62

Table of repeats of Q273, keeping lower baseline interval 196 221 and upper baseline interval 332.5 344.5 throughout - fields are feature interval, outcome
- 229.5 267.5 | 0.88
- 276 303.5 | 1.21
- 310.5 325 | -0.46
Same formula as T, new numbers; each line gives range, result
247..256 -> 10.3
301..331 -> 10.9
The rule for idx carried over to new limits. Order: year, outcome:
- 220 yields 11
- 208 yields 10.8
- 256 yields 10.6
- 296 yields 11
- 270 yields 7.87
